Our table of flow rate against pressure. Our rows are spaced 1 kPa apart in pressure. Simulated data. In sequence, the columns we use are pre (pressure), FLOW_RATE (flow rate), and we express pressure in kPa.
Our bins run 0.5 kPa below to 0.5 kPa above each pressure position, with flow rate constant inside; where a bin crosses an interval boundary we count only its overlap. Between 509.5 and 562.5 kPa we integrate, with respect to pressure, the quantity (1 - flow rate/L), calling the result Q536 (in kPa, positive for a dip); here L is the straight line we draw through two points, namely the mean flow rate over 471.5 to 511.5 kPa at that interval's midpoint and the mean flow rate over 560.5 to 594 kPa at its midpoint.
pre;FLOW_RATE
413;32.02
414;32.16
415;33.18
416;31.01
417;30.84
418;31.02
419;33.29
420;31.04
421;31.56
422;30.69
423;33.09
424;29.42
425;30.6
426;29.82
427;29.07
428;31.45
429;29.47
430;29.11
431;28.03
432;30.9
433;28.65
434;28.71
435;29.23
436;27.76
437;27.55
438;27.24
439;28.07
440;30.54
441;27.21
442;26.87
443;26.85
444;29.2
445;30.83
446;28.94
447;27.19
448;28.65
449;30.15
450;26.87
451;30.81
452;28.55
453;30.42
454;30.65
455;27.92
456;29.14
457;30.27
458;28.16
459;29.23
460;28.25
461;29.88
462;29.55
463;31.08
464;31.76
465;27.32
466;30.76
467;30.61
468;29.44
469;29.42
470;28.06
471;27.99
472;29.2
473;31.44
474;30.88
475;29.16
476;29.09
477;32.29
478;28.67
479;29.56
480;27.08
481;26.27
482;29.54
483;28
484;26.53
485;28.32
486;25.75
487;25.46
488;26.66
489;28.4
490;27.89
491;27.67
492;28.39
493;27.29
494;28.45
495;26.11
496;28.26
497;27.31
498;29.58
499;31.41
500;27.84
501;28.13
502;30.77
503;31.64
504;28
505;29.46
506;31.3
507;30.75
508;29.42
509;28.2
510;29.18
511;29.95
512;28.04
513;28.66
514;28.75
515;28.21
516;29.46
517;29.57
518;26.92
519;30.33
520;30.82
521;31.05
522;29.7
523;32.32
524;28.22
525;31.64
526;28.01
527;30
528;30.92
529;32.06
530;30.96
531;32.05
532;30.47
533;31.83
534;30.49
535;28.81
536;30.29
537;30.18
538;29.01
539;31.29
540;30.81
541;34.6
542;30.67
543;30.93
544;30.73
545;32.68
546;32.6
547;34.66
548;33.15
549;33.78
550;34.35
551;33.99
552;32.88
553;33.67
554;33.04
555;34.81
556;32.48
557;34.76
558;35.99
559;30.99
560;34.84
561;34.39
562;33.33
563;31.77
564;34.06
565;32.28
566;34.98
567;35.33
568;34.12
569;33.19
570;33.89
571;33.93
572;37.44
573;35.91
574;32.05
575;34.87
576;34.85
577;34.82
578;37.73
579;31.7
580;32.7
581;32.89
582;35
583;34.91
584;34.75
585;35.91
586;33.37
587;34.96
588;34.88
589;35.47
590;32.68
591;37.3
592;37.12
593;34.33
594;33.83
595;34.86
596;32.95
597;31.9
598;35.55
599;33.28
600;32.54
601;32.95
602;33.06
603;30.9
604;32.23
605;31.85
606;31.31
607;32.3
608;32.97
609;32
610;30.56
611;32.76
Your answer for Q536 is 0.6 kPa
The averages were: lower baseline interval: 28.7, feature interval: 31.4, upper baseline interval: 34.4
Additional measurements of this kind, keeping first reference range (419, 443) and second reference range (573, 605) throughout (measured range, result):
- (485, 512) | 2.4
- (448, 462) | 0.4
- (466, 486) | 1.1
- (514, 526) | 0.9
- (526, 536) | 0.5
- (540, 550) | 0.0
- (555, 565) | -0.1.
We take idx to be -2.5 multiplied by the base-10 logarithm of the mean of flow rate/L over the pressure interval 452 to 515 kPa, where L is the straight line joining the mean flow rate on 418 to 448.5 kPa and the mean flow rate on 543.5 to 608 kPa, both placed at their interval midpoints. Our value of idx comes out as 0.07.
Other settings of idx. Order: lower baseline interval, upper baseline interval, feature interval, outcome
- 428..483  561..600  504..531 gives 0.068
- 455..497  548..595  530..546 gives 0.044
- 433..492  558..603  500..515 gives 0.053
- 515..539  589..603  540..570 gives -0.055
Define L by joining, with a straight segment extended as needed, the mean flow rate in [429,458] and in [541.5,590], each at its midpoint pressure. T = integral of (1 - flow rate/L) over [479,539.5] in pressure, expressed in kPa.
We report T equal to 4.6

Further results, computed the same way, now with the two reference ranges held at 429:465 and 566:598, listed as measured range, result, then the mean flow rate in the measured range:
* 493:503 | 0.8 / 28.7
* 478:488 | 1.0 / 27.4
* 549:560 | -0.1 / 33.8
